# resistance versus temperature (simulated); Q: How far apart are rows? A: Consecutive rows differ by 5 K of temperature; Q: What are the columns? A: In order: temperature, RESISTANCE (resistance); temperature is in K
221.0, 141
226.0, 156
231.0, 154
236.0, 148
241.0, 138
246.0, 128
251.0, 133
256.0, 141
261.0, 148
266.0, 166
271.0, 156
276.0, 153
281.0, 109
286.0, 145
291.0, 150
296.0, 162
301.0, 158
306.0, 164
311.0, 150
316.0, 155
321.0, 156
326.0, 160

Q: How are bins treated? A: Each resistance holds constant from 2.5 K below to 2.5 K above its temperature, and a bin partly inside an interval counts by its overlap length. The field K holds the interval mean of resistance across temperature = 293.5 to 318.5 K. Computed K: 158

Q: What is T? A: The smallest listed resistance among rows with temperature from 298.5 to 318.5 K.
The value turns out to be 150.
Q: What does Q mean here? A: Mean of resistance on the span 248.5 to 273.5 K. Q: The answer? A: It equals 149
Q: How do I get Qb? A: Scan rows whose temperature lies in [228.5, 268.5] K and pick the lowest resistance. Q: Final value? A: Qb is 128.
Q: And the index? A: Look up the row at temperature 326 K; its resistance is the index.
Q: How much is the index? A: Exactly 160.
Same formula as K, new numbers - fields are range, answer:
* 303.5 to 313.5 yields 157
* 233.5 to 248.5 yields 138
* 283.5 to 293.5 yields 148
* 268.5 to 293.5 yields 143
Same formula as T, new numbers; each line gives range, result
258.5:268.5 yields 148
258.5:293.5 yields 109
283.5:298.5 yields 145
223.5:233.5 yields 154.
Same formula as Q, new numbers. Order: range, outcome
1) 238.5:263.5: 138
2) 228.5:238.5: 151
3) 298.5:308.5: 161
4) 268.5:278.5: 154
